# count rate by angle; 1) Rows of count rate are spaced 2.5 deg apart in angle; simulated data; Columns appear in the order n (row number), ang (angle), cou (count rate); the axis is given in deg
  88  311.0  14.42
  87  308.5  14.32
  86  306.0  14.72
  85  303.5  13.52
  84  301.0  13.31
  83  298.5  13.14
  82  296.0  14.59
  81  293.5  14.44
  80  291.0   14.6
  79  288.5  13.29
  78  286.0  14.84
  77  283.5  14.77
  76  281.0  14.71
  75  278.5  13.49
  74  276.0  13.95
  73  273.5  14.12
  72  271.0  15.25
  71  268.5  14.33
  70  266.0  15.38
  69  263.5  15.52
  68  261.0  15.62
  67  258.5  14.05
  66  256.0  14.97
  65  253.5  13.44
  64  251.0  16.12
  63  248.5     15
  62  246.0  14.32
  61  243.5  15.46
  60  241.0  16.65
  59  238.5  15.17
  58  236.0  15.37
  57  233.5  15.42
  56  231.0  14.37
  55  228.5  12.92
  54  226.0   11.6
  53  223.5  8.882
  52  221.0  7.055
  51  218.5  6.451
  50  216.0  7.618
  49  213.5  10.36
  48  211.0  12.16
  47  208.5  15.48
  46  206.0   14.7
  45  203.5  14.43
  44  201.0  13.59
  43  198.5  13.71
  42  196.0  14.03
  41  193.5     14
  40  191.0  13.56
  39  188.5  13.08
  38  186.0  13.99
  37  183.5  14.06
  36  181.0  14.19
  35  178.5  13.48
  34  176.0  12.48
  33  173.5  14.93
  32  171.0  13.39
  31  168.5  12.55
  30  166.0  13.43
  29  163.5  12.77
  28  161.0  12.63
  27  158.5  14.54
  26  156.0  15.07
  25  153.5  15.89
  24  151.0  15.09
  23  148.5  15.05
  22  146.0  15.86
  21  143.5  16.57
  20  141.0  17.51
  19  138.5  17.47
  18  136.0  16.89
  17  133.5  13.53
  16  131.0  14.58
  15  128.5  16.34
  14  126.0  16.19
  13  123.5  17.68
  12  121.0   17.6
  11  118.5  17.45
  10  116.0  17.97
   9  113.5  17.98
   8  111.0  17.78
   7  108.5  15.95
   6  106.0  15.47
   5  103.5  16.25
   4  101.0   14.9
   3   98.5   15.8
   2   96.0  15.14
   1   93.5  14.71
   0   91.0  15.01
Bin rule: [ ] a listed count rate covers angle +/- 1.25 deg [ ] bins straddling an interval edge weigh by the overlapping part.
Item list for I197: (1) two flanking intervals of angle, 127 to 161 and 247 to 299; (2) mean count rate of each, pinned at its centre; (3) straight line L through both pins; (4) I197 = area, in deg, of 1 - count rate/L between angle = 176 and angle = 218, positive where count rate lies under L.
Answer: 5.7 deg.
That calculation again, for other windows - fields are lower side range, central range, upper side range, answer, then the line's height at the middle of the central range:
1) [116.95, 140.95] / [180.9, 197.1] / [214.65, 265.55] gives 1.1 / 14.8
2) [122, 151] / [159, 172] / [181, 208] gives 1.7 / 15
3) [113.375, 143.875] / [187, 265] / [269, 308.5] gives 9.0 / 15.2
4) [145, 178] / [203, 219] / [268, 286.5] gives 2.8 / 14.2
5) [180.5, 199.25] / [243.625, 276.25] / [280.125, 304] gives -1.8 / 14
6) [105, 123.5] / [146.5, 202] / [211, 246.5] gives 2.5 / 14.6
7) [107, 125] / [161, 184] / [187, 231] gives 1.2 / 14.2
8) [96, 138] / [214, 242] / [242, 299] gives 6.0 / 15.1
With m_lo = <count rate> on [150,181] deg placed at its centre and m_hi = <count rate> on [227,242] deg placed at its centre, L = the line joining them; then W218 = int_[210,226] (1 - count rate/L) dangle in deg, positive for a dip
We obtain 6.3 deg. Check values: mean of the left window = 13.9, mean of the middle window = 8.92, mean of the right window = 14.9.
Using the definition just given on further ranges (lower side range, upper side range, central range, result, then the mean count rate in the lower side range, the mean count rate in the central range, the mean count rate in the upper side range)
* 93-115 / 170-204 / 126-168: -0.8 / 16.1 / 15.2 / 13.8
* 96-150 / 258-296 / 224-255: 1.0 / 16.4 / 14.5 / 14.6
